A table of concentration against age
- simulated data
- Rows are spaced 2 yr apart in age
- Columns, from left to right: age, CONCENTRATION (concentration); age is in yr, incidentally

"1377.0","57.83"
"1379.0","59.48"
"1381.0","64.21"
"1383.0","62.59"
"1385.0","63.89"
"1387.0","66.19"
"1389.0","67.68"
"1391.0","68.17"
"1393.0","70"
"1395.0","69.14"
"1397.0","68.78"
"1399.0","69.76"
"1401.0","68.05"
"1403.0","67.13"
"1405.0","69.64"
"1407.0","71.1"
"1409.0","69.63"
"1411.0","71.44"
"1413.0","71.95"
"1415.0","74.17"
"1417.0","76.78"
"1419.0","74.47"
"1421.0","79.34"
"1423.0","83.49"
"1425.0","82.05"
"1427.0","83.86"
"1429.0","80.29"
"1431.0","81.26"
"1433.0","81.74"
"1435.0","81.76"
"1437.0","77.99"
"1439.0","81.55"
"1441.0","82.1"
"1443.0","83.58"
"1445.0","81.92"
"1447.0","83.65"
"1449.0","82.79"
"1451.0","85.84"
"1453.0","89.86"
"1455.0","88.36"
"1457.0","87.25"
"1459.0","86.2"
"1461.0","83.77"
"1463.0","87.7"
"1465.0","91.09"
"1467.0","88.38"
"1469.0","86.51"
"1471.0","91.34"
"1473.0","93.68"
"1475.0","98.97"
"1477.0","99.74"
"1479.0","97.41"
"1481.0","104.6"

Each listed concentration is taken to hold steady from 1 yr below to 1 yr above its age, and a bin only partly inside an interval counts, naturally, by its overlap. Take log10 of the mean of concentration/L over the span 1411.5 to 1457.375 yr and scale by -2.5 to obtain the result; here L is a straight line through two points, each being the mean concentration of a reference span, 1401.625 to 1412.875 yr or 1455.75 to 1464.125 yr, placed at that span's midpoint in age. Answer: -0.041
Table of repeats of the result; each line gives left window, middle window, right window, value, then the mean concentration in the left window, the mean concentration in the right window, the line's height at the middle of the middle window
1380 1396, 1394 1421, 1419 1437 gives 0.04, 66.5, 81.1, 73.6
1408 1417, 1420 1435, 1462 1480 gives -0.06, 72.4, 92.8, 77.6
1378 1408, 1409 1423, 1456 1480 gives -0.01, 67.1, 91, 74.4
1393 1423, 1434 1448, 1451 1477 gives 0.01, 71.9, 89.7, 82.4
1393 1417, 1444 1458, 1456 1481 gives 0.00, 70.3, 91.5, 85.7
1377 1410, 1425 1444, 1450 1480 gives -0.02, 66.9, 90.4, 80.4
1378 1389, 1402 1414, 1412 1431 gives 0.05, 63.7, 78.6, 73.3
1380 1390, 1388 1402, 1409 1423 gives -0.01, 64.9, 75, 68.2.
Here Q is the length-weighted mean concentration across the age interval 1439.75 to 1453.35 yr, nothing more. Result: 83.9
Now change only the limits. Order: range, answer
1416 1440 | 80.4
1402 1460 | 79.7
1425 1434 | 81.8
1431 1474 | 85.5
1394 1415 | 69.9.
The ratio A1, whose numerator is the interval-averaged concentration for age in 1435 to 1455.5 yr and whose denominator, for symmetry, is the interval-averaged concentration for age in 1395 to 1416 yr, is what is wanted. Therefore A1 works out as 1.19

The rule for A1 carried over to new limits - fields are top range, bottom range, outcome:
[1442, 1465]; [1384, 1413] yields 1.25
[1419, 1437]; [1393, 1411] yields 1.17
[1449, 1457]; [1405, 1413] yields 1.23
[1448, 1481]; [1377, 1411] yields 1.35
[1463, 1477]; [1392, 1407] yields 1.33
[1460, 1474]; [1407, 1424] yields 1.19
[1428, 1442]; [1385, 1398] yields 1.19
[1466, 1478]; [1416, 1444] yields 1.15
